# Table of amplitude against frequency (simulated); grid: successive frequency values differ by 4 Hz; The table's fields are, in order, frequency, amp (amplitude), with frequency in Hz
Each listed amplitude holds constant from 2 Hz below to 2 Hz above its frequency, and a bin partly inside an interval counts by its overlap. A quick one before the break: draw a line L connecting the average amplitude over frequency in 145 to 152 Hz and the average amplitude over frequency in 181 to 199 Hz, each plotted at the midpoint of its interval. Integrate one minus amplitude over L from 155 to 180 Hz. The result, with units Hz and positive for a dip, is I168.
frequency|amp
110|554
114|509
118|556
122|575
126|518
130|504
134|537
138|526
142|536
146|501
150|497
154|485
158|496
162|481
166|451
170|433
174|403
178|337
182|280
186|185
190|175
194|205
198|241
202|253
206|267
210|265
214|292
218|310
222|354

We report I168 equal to -4.7 Hz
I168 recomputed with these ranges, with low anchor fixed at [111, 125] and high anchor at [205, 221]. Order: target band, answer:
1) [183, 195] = 5.4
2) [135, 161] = -2.4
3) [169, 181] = 0.4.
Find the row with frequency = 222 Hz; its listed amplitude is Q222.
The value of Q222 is 354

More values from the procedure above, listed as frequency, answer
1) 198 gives 241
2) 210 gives 265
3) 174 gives 403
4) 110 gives 554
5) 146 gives 501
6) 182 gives 280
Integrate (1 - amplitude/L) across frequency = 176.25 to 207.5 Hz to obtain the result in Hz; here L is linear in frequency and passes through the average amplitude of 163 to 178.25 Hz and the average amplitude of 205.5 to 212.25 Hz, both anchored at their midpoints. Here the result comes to 8.5 Hz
